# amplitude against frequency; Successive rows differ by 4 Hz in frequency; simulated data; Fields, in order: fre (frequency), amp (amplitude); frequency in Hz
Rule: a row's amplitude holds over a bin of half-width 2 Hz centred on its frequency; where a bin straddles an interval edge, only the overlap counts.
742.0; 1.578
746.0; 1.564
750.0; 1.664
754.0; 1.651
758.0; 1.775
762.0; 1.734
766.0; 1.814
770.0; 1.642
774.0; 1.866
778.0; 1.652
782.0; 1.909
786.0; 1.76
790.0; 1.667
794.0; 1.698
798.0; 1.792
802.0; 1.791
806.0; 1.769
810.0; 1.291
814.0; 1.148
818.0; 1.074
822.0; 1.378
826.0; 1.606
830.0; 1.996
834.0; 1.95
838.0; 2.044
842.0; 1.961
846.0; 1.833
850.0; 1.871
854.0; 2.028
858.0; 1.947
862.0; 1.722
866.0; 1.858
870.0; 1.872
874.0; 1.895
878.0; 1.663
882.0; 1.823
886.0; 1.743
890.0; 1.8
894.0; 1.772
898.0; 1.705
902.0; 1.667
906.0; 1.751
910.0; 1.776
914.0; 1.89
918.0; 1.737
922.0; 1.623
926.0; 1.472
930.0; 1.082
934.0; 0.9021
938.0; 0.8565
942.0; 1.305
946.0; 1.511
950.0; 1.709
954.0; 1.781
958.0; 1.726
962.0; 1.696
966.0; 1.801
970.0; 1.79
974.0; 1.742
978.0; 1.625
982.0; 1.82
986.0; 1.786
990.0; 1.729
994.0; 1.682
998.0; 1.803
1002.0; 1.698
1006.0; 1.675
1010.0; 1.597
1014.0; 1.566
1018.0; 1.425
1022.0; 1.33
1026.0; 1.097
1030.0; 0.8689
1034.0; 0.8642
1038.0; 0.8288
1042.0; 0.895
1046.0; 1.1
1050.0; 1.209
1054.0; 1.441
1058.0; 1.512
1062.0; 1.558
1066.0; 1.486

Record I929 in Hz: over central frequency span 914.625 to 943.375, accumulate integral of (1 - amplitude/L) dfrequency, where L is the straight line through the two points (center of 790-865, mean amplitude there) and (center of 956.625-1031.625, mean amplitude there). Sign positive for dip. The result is 5.9 Hz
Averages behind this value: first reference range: 1.72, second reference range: 1.61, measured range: 1.31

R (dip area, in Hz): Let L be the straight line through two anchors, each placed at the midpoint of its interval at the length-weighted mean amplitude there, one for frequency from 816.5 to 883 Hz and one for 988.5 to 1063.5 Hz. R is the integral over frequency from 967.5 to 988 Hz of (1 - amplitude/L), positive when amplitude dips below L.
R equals -3.8 Hz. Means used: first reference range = 1.8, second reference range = 1.36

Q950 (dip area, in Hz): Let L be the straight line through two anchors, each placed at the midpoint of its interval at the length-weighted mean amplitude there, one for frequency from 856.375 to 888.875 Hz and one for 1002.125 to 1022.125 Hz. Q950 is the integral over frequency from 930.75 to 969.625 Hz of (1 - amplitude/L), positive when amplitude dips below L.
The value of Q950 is 4.4 Hz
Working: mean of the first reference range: 1.81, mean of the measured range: 1.48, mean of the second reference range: 1.55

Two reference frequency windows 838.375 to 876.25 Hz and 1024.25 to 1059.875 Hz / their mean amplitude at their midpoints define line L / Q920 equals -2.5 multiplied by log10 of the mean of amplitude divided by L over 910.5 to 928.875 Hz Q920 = -0.02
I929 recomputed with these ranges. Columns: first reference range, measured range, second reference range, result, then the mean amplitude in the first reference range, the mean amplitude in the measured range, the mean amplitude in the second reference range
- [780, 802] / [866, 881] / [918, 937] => -3.4 Hz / 1.77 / 1.82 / 1.3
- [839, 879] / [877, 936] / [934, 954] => -1.6 Hz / 1.87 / 1.63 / 1.34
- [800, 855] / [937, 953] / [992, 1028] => 1.9 Hz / 1.69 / 1.4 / 1.54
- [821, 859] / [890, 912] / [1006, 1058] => -1.0 Hz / 1.87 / 1.74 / 1.22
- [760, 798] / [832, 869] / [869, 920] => -3.1 Hz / 1.75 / 1.91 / 1.77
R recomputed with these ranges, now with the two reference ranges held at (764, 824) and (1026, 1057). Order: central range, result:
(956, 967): -4.5 Hz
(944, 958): -4.7 Hz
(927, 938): 2.4 Hz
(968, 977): -4.0 Hz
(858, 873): -4.0 Hz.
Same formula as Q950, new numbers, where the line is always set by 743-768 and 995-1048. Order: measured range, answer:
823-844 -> -4.11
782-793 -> -0.67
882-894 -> -2.28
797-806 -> -0.89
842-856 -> -3.27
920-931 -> 0.15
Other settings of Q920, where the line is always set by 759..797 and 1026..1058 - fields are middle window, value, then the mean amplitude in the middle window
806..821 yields 0.30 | 1.26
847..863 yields -0.22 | 1.9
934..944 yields 0.26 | 1.05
